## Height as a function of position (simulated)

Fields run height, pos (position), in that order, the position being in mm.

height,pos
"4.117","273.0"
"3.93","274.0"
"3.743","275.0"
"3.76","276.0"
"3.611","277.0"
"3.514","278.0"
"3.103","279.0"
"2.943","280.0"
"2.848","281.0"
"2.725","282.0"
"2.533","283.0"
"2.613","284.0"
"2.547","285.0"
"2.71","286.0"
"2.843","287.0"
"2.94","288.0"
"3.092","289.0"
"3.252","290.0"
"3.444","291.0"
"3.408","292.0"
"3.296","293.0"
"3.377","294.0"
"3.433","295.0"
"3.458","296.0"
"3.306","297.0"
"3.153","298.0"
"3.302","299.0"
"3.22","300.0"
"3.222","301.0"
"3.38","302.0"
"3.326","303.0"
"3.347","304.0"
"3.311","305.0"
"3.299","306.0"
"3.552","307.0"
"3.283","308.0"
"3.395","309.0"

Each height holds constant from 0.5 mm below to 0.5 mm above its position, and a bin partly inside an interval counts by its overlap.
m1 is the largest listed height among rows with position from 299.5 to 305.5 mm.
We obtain 3.38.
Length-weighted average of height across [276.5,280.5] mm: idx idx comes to 3.29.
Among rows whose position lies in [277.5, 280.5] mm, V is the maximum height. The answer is 3.514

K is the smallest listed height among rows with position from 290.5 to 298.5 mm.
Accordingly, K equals 3.153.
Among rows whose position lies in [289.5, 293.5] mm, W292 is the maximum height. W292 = 3.444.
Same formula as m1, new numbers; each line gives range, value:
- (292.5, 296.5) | 3.458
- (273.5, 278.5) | 3.93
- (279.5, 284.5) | 2.943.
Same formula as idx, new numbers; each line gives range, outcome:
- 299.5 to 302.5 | 3.27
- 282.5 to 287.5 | 2.65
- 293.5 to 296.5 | 3.42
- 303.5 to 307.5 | 3.38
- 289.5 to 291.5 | 3.35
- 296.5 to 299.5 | 3.25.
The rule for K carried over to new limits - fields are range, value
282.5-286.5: 2.533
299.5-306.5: 3.22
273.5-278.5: 3.514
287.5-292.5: 2.94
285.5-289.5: 2.71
